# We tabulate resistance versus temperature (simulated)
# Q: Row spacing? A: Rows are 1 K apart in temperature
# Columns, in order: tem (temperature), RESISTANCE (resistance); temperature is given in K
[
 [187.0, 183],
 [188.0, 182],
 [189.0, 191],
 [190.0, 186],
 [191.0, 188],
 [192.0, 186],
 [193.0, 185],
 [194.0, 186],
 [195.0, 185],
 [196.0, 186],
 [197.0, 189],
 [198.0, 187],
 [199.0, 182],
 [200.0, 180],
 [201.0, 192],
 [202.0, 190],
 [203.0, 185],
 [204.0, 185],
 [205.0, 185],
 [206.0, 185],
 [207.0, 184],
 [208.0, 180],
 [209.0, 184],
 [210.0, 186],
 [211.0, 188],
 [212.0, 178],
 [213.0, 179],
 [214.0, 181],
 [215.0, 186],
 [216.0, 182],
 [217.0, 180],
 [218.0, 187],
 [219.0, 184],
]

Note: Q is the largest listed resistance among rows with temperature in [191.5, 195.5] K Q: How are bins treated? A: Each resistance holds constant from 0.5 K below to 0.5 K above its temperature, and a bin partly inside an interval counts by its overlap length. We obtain 186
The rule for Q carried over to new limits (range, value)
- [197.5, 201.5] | 192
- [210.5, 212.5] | 188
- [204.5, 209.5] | 185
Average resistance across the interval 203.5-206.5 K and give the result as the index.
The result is 185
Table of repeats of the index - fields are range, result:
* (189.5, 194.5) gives 186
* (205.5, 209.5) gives 183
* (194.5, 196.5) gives 186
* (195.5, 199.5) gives 186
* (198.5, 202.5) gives 186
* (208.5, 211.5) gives 186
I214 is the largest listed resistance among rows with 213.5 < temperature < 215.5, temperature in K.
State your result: 186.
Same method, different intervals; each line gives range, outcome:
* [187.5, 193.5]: 191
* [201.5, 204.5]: 190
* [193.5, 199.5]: 189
